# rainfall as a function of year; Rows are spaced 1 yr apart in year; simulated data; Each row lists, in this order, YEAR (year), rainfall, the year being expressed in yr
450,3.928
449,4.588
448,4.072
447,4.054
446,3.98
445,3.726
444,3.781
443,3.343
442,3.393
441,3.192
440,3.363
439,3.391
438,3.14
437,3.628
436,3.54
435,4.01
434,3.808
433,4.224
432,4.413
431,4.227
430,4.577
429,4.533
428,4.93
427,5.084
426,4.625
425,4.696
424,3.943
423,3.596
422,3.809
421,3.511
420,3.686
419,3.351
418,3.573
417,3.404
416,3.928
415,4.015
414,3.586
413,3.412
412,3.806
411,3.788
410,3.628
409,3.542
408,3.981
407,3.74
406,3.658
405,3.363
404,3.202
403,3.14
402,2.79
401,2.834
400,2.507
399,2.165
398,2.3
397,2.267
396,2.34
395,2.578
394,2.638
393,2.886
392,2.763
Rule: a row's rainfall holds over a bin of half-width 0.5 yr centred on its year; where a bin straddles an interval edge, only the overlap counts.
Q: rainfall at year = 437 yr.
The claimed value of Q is 3.628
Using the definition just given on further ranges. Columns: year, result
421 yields 3.511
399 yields 2.165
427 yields 5.084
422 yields 3.809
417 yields 3.404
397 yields 2.267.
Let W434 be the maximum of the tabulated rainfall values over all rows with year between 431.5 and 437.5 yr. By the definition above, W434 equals 4.413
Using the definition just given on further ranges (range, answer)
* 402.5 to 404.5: 3.202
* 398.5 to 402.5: 2.834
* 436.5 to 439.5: 3.628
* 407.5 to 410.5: 3.981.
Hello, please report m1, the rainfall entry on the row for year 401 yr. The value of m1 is 2.834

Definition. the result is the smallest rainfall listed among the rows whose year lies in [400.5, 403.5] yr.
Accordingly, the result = 2.79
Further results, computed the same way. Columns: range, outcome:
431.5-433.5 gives 4.224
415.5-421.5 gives 3.351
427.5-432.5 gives 4.227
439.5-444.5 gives 3.192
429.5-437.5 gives 3.54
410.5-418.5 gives 3.404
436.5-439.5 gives 3.14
